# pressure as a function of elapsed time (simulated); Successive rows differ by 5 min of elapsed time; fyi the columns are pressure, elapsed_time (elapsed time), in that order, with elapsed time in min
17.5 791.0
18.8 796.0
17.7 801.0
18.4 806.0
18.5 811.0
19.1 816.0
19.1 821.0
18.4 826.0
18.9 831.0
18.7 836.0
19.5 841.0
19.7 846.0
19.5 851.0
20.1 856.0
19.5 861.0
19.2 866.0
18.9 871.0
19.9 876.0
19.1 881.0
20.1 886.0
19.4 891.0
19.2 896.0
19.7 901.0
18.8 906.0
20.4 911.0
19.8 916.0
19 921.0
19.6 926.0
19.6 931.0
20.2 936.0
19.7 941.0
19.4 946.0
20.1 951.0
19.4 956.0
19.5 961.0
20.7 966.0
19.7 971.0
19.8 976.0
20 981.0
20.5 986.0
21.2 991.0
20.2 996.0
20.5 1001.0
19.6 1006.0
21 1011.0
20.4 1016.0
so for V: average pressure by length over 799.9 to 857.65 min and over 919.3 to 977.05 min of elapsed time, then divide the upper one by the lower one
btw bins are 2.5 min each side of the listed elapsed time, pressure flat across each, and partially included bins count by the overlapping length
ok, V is 1.04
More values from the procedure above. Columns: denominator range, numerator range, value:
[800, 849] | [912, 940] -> 1.04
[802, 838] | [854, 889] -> 1.05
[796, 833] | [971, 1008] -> 1.09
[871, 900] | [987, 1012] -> 1.05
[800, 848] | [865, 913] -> 1.03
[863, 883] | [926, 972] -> 1.03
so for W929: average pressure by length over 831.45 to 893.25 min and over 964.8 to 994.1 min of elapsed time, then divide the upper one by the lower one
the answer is 1.0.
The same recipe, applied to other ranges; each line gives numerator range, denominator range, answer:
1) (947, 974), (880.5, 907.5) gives 1.02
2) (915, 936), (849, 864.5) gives 0.99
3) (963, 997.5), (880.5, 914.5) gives 1.04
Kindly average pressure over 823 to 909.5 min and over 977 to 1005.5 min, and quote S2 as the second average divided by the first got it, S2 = 1.05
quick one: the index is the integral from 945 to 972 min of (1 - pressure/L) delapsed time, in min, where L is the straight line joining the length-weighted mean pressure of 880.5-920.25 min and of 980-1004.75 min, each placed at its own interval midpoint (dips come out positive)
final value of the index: 0.41 min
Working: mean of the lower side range 19.6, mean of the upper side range 20.5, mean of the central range 19.8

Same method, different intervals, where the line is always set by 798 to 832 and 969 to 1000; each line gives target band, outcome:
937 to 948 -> 0.1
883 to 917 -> -0.3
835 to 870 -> -1.0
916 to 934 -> 0.2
